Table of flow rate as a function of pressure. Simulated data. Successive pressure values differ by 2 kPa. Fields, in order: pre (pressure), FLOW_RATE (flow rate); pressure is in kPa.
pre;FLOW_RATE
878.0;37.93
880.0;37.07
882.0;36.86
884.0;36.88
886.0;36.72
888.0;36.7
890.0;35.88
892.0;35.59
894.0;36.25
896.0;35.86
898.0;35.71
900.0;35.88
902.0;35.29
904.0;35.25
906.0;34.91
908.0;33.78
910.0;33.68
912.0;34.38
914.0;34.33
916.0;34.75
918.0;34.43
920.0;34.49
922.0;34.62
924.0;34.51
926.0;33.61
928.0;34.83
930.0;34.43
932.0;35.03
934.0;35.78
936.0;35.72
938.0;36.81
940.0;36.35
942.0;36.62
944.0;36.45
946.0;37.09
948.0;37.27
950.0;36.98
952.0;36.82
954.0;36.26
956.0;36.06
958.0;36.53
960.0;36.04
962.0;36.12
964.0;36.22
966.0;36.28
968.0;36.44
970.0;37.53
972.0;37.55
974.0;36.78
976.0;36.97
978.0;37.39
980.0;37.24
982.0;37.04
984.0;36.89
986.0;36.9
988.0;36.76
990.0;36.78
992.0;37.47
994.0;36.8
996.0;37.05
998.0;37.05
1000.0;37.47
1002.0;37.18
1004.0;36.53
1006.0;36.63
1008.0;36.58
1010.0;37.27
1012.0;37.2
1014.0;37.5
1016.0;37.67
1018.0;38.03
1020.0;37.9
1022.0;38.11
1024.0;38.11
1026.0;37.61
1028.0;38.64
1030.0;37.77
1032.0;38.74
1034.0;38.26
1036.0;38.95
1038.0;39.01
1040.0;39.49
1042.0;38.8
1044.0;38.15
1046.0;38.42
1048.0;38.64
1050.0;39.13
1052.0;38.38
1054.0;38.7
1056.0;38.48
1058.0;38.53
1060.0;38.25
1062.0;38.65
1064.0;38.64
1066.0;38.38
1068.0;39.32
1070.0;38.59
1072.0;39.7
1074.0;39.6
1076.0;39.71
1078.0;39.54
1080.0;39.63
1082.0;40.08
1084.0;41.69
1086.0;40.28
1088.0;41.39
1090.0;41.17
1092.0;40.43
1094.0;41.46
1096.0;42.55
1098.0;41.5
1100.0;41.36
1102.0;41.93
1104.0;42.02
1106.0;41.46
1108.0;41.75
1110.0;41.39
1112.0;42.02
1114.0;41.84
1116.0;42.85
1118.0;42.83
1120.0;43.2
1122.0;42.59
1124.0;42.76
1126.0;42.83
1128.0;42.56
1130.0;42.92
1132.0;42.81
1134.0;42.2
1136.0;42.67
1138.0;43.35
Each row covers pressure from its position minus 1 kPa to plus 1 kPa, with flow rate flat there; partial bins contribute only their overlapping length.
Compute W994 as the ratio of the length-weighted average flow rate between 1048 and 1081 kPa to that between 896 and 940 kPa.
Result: 1.12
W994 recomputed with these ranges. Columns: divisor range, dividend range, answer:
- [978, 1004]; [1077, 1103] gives 1.11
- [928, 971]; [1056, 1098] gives 1.10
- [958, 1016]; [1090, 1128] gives 1.14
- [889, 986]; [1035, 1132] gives 1.13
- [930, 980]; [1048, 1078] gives 1.06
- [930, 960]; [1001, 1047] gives 1.04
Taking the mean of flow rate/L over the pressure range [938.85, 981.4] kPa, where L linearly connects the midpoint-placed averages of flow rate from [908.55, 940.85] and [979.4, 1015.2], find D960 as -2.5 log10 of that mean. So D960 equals -0.02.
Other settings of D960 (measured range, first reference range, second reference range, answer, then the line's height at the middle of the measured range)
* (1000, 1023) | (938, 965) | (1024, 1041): 0.02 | 38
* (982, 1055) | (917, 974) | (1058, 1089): 0.01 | 38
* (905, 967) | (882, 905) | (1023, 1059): 0.04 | 36.8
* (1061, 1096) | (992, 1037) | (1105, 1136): 0.01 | 40.5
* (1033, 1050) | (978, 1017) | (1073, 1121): 0.01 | 38.9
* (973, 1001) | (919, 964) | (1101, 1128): 0.01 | 37.5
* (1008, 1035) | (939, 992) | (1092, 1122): 0.03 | 38.8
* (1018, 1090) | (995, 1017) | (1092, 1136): 0.01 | 39.4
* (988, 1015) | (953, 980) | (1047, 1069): 0.01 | 37.4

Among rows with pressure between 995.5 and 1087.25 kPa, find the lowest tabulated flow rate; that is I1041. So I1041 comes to 36.53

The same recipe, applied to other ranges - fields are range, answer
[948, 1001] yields 36.04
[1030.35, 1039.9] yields 38.26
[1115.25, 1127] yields 42.59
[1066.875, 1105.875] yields 38.59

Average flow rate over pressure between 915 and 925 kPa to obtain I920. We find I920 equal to 34.6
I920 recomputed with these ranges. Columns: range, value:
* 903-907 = 35.1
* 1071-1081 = 39.6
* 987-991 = 36.8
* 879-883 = 37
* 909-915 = 34.1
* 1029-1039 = 38.5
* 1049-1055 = 38.7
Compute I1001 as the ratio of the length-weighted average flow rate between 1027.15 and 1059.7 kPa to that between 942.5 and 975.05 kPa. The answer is 1.05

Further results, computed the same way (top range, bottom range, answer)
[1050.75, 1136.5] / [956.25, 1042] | 1.09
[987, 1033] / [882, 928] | 1.06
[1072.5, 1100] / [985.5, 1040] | 1.08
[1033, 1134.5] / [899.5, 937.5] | 1.17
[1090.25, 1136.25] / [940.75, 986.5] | 1.15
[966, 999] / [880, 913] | 1.04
